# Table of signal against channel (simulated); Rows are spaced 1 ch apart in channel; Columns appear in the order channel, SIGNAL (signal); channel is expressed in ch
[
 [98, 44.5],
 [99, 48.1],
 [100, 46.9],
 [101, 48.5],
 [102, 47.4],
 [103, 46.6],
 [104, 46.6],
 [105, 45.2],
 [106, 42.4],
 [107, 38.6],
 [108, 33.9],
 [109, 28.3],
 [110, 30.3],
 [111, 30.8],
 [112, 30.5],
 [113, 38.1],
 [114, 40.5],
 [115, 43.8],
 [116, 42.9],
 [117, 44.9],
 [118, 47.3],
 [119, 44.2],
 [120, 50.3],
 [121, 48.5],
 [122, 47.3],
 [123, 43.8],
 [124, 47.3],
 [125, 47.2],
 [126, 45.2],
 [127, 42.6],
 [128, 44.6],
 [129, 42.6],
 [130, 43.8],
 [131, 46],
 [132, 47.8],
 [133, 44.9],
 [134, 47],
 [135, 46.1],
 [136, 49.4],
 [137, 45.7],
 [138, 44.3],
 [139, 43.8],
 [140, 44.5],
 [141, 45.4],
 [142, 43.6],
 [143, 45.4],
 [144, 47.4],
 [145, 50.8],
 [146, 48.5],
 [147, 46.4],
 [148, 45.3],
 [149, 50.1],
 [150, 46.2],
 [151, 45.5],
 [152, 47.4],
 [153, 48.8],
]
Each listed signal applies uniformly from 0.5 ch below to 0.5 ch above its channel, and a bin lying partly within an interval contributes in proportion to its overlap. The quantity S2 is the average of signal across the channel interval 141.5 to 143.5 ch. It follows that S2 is 44.5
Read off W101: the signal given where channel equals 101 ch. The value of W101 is 48.5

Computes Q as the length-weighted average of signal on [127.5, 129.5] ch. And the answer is 43.6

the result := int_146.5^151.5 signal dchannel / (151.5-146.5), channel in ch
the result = 46.7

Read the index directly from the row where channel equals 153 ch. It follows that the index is 48.8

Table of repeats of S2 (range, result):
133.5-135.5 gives 46.5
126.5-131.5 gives 43.9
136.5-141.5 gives 44.7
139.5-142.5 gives 44.5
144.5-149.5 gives 48.2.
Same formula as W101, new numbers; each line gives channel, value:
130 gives 43.8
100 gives 46.9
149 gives 50.1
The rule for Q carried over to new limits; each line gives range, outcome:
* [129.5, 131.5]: 44.9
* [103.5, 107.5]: 43.2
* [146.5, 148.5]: 45.8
